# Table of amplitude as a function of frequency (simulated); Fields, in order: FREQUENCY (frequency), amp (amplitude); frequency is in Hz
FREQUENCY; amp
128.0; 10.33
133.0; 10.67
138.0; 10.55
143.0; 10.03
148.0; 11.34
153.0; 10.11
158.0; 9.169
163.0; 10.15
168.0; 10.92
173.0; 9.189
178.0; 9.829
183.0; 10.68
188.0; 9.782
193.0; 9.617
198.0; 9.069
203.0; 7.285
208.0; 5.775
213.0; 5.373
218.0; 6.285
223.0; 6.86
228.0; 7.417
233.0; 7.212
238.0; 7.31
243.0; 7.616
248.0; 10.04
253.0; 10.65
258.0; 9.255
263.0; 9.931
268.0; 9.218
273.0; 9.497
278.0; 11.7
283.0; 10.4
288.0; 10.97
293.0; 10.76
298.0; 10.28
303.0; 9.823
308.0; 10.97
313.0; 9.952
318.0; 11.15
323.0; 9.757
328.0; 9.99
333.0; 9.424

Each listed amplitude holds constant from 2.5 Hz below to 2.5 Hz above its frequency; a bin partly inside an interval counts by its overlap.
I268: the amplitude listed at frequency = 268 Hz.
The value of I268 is 9.218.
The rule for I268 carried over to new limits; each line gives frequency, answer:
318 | 11.15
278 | 11.7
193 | 9.617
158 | 9.169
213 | 5.373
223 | 6.86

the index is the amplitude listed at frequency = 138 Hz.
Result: 10.55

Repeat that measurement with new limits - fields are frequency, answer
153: 10.11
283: 10.4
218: 6.285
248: 10.04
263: 9.931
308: 10.97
